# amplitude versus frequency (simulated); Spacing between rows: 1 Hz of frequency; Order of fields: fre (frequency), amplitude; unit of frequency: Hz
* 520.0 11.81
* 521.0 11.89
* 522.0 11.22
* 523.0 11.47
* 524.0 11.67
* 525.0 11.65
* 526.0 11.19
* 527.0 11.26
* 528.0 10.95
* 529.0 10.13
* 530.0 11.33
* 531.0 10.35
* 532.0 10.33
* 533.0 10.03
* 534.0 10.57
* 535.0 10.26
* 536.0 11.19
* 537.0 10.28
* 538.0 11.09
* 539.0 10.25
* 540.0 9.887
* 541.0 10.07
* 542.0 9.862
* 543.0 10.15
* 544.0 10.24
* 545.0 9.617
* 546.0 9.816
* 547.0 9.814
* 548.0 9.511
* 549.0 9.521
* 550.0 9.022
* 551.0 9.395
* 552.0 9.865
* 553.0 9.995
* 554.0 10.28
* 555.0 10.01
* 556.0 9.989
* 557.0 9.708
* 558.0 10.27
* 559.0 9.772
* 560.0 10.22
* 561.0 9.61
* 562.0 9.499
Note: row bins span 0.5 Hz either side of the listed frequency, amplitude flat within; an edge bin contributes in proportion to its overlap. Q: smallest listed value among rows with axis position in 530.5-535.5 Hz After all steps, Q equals 10.03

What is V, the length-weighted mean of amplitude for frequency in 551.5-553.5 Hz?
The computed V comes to 9.93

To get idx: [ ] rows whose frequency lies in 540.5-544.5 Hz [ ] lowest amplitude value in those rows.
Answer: 9.862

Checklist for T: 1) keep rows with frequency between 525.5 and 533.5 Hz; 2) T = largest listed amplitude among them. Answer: 11.33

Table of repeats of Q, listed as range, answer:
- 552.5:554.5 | 9.995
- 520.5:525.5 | 11.22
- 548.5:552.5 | 9.022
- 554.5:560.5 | 9.708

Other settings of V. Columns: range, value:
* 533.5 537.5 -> 10.6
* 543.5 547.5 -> 9.87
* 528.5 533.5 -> 10.4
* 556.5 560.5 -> 9.99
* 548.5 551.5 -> 9.31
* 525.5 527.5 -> 11.2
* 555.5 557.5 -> 9.85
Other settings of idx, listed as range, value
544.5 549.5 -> 9.511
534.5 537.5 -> 10.26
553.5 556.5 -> 9.989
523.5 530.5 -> 10.13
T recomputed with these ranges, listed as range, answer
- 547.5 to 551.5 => 9.521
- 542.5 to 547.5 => 10.24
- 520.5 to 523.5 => 11.89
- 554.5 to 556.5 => 10.01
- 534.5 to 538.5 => 11.19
